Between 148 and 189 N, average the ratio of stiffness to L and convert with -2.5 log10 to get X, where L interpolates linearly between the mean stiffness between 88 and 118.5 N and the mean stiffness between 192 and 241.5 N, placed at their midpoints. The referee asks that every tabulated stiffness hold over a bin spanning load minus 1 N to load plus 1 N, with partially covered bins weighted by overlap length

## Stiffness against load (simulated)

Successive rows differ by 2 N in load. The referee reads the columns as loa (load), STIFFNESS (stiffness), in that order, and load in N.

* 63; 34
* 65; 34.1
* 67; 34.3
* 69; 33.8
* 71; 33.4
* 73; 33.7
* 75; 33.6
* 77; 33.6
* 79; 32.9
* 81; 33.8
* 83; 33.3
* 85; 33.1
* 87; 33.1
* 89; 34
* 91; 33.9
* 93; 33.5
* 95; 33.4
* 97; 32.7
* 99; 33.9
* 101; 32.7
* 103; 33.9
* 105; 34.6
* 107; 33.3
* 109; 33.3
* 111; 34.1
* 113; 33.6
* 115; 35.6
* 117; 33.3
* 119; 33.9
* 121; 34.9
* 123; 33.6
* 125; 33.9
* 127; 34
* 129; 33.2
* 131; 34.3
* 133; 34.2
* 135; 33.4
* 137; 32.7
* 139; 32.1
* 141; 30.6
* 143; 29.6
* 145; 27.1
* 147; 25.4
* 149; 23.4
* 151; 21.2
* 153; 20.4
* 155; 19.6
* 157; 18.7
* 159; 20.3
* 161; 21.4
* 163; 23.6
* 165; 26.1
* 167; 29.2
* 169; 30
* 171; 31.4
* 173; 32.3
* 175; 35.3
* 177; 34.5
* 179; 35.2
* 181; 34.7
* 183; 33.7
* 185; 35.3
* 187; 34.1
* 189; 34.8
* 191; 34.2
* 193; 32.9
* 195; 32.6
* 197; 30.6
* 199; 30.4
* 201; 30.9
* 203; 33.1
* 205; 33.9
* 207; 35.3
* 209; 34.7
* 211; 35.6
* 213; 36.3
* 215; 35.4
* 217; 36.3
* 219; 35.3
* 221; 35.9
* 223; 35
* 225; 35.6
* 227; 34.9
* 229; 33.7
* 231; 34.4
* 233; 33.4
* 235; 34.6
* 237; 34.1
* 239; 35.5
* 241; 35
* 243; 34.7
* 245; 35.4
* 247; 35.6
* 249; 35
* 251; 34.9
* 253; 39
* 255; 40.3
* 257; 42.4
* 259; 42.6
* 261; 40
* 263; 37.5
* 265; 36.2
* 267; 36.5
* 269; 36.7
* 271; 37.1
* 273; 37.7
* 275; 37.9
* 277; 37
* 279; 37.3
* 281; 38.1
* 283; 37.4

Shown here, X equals 0.20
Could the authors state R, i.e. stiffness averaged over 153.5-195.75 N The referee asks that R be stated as 29.9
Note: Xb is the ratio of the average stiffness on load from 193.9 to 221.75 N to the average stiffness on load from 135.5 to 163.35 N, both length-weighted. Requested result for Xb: 1.37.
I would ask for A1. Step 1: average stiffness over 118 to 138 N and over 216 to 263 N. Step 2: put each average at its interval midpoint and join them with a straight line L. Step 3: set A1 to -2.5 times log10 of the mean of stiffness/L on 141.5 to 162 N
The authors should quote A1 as 0.44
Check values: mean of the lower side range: 33.8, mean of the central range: 22.9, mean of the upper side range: 36.3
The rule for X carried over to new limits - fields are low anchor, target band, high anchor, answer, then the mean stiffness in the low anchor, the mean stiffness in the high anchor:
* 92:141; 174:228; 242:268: 0.055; 33.6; 37.7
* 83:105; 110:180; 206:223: 0.154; 33.5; 35.6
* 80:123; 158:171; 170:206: 0.290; 33.7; 33.3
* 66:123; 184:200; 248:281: 0.096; 33.7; 38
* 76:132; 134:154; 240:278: 0.247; 33.7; 37.4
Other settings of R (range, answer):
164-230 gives 33.6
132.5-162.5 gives 25.8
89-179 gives 30.6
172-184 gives 34.3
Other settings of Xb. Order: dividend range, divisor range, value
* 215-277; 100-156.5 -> 1.17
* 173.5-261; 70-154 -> 1.09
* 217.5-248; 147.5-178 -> 1.35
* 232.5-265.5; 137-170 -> 1.47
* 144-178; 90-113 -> 0.77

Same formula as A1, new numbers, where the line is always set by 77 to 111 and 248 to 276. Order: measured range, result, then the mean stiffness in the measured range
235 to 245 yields 0.080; 34.9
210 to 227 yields 0.039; 35.6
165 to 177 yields 0.136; 31.4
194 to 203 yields 0.162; 31.3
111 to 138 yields 0.014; 33.9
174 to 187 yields 0.035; 34.7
